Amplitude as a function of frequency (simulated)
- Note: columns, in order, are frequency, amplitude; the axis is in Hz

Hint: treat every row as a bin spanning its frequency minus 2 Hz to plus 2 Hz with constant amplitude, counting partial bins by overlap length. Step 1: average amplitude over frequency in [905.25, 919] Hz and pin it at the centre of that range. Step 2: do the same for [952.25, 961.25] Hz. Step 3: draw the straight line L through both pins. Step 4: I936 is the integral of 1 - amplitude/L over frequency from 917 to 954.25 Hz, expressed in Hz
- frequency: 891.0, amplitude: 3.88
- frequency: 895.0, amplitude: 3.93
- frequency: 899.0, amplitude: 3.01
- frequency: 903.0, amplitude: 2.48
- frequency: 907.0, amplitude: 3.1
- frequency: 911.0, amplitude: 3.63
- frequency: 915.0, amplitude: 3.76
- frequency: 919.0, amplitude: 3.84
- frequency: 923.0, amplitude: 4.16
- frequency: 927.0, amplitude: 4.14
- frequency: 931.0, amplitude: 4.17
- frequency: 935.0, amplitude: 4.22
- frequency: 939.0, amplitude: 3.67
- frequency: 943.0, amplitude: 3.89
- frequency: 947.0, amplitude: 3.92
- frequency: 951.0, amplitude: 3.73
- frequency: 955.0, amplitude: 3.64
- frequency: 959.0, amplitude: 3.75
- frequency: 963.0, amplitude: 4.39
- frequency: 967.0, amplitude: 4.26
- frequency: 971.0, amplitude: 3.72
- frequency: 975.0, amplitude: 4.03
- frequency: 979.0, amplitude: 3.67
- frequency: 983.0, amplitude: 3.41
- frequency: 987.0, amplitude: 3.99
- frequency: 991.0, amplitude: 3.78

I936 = -3.3 Hz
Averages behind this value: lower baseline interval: 3.55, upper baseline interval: 3.72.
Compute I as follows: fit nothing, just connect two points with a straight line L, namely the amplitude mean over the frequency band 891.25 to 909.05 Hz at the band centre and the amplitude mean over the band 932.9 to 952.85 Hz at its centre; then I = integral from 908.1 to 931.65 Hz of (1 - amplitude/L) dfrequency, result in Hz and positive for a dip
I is -2.5 Hz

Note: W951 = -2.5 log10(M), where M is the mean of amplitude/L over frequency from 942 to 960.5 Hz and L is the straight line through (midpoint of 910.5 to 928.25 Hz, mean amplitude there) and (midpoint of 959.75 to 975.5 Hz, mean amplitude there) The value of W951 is 0.07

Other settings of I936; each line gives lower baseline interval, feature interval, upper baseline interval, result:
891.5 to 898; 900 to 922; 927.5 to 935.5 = 3.2 Hz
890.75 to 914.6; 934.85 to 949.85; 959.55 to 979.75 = -0.6 Hz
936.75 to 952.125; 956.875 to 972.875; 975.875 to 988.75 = -1.1 Hz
